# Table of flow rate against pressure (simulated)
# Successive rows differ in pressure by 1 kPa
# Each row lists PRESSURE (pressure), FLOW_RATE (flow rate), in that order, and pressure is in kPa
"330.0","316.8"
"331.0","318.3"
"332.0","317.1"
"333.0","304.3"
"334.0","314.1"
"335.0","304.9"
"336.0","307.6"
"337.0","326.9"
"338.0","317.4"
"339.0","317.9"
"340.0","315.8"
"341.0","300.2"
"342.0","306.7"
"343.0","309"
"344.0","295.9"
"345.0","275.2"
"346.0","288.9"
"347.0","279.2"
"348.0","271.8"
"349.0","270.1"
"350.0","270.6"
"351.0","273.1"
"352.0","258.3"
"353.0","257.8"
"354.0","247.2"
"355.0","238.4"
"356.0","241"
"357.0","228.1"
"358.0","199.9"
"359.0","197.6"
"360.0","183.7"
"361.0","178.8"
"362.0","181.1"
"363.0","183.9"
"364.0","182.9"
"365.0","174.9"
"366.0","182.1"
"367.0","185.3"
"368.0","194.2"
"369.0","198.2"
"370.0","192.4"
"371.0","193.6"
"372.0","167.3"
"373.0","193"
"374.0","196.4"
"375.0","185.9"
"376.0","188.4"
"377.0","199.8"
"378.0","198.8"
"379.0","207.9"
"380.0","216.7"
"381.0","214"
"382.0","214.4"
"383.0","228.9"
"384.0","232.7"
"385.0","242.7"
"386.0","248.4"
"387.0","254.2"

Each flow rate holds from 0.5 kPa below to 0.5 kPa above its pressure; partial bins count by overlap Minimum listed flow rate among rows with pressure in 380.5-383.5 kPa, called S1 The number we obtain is 214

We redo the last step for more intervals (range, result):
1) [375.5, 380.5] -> 188.4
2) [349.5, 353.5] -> 257.8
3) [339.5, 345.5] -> 275.2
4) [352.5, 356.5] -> 238.4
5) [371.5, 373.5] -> 167.3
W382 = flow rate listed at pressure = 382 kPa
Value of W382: 214.4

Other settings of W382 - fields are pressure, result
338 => 317.4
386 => 248.4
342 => 306.7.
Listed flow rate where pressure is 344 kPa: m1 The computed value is 295.9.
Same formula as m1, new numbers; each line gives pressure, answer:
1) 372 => 167.3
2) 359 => 197.6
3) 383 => 228.9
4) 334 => 314.1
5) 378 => 198.8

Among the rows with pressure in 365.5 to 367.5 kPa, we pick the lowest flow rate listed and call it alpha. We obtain 182.1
